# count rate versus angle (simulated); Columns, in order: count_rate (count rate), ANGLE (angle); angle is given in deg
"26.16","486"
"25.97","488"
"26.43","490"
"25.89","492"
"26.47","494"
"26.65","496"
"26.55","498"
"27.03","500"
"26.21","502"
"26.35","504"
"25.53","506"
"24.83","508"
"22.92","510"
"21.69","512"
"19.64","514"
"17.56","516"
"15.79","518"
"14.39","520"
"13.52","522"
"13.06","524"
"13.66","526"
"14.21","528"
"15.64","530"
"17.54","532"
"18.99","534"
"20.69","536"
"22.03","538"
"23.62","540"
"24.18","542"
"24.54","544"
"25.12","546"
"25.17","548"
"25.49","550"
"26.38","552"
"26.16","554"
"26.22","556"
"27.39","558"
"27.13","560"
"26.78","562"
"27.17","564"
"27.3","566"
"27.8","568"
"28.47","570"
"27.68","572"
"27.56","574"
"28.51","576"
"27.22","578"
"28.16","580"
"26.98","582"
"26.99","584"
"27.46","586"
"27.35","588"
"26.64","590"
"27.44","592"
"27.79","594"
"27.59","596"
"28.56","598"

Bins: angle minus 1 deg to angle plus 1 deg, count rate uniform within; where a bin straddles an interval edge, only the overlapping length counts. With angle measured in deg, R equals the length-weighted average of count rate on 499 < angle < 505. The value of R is 26.5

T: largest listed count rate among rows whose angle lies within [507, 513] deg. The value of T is 24.83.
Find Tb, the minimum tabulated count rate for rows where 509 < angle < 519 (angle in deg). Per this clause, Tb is 15.79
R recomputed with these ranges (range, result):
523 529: 13.6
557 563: 27.1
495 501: 26.7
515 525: 14.9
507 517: 21.3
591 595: 27.6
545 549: 25.1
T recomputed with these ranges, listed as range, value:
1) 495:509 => 27.03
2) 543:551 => 25.49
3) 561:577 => 28.51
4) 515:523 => 17.56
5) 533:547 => 25.12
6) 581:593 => 27.46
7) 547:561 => 27.39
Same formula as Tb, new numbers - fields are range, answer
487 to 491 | 25.97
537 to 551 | 22.03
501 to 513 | 21.69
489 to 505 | 25.89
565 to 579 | 27.22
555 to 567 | 26.22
